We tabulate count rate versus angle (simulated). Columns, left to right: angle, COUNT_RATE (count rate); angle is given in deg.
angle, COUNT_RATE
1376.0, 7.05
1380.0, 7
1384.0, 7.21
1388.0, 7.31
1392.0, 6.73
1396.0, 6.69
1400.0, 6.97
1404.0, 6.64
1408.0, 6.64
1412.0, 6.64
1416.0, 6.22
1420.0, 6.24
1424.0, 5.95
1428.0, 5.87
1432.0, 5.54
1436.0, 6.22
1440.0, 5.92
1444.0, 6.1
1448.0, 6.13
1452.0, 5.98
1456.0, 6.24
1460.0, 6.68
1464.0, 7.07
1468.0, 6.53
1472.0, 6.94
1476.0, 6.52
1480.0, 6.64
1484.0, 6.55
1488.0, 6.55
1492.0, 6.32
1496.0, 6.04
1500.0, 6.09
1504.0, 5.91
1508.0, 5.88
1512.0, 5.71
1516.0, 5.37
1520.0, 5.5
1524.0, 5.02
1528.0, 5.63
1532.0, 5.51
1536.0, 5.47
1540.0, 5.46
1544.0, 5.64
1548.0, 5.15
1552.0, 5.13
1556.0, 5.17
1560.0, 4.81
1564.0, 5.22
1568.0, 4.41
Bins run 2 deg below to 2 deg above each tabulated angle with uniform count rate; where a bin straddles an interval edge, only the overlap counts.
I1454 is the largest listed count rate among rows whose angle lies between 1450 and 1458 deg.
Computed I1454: 6.24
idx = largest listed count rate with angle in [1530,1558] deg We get 5.64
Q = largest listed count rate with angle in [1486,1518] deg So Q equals 6.55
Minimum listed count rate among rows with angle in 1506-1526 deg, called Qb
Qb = 5.02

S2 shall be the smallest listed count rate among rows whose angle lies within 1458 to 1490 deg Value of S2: 6.52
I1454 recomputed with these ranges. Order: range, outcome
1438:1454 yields 6.13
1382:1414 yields 7.31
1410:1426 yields 6.64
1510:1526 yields 5.71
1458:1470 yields 7.07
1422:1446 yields 6.22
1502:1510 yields 5.91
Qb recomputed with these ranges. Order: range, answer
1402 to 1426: 5.95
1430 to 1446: 5.54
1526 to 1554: 5.13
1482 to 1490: 6.55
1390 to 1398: 6.69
